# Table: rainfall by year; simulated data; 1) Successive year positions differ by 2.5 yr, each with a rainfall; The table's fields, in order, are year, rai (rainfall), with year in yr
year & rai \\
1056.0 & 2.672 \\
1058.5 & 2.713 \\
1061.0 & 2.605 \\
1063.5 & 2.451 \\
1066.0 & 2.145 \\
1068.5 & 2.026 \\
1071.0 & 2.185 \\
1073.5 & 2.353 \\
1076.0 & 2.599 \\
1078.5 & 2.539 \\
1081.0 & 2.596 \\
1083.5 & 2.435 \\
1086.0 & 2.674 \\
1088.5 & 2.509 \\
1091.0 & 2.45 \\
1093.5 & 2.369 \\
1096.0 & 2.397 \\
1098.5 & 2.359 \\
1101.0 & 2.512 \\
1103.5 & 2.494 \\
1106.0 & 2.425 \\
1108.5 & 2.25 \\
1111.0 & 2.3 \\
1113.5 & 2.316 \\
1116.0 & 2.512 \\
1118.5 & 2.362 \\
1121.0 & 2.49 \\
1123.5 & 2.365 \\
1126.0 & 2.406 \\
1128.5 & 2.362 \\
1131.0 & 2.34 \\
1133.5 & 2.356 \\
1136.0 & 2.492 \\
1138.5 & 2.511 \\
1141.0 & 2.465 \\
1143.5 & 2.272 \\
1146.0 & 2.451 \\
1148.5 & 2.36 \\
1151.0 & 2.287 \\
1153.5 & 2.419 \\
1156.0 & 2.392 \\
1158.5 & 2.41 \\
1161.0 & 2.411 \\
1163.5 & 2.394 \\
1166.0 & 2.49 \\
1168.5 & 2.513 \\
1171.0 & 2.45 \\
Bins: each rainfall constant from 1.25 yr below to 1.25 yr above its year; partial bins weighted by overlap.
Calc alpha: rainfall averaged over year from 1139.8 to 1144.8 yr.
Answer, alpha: 2.37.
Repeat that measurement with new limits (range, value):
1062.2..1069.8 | 2.21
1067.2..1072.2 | 2.11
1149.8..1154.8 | 2.35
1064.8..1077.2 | 2.26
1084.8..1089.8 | 2.59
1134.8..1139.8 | 2.5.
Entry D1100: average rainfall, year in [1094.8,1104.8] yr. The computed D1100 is 2.44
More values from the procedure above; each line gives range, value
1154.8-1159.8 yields 2.4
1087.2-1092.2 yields 2.48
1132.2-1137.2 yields 2.42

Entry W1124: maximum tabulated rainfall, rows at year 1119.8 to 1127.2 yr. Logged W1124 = 2.49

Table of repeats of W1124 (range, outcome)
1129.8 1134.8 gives 2.356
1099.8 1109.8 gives 2.512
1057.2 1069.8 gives 2.713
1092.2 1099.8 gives 2.397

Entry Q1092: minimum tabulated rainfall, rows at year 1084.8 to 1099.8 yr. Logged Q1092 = 2.359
